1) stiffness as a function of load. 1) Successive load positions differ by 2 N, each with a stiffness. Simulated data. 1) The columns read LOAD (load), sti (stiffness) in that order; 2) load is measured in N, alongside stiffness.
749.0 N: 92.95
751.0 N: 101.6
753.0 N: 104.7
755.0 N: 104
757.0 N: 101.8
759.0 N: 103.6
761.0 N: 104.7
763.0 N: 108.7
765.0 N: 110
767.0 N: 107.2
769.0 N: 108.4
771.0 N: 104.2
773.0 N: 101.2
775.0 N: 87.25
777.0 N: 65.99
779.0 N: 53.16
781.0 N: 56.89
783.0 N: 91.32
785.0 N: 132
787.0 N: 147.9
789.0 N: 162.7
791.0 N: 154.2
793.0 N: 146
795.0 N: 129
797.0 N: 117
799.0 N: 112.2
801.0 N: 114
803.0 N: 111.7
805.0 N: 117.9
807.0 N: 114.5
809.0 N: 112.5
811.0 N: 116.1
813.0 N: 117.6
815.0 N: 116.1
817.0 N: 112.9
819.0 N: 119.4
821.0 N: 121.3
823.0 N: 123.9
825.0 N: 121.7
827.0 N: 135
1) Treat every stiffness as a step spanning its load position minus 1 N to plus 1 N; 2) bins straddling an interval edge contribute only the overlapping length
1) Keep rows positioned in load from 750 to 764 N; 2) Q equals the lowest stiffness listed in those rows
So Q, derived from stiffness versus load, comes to 101.6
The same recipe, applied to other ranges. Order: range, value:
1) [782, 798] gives 91.32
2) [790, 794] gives 146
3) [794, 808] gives 111.7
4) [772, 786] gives 53.16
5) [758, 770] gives 103.6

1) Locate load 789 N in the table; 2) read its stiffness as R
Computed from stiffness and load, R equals 162.7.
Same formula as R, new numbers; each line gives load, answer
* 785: 132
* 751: 101.6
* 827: 135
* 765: 110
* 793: 146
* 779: 53.16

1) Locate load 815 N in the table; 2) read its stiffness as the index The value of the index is 116.1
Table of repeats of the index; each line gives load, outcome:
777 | 65.99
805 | 117.9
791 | 154.2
